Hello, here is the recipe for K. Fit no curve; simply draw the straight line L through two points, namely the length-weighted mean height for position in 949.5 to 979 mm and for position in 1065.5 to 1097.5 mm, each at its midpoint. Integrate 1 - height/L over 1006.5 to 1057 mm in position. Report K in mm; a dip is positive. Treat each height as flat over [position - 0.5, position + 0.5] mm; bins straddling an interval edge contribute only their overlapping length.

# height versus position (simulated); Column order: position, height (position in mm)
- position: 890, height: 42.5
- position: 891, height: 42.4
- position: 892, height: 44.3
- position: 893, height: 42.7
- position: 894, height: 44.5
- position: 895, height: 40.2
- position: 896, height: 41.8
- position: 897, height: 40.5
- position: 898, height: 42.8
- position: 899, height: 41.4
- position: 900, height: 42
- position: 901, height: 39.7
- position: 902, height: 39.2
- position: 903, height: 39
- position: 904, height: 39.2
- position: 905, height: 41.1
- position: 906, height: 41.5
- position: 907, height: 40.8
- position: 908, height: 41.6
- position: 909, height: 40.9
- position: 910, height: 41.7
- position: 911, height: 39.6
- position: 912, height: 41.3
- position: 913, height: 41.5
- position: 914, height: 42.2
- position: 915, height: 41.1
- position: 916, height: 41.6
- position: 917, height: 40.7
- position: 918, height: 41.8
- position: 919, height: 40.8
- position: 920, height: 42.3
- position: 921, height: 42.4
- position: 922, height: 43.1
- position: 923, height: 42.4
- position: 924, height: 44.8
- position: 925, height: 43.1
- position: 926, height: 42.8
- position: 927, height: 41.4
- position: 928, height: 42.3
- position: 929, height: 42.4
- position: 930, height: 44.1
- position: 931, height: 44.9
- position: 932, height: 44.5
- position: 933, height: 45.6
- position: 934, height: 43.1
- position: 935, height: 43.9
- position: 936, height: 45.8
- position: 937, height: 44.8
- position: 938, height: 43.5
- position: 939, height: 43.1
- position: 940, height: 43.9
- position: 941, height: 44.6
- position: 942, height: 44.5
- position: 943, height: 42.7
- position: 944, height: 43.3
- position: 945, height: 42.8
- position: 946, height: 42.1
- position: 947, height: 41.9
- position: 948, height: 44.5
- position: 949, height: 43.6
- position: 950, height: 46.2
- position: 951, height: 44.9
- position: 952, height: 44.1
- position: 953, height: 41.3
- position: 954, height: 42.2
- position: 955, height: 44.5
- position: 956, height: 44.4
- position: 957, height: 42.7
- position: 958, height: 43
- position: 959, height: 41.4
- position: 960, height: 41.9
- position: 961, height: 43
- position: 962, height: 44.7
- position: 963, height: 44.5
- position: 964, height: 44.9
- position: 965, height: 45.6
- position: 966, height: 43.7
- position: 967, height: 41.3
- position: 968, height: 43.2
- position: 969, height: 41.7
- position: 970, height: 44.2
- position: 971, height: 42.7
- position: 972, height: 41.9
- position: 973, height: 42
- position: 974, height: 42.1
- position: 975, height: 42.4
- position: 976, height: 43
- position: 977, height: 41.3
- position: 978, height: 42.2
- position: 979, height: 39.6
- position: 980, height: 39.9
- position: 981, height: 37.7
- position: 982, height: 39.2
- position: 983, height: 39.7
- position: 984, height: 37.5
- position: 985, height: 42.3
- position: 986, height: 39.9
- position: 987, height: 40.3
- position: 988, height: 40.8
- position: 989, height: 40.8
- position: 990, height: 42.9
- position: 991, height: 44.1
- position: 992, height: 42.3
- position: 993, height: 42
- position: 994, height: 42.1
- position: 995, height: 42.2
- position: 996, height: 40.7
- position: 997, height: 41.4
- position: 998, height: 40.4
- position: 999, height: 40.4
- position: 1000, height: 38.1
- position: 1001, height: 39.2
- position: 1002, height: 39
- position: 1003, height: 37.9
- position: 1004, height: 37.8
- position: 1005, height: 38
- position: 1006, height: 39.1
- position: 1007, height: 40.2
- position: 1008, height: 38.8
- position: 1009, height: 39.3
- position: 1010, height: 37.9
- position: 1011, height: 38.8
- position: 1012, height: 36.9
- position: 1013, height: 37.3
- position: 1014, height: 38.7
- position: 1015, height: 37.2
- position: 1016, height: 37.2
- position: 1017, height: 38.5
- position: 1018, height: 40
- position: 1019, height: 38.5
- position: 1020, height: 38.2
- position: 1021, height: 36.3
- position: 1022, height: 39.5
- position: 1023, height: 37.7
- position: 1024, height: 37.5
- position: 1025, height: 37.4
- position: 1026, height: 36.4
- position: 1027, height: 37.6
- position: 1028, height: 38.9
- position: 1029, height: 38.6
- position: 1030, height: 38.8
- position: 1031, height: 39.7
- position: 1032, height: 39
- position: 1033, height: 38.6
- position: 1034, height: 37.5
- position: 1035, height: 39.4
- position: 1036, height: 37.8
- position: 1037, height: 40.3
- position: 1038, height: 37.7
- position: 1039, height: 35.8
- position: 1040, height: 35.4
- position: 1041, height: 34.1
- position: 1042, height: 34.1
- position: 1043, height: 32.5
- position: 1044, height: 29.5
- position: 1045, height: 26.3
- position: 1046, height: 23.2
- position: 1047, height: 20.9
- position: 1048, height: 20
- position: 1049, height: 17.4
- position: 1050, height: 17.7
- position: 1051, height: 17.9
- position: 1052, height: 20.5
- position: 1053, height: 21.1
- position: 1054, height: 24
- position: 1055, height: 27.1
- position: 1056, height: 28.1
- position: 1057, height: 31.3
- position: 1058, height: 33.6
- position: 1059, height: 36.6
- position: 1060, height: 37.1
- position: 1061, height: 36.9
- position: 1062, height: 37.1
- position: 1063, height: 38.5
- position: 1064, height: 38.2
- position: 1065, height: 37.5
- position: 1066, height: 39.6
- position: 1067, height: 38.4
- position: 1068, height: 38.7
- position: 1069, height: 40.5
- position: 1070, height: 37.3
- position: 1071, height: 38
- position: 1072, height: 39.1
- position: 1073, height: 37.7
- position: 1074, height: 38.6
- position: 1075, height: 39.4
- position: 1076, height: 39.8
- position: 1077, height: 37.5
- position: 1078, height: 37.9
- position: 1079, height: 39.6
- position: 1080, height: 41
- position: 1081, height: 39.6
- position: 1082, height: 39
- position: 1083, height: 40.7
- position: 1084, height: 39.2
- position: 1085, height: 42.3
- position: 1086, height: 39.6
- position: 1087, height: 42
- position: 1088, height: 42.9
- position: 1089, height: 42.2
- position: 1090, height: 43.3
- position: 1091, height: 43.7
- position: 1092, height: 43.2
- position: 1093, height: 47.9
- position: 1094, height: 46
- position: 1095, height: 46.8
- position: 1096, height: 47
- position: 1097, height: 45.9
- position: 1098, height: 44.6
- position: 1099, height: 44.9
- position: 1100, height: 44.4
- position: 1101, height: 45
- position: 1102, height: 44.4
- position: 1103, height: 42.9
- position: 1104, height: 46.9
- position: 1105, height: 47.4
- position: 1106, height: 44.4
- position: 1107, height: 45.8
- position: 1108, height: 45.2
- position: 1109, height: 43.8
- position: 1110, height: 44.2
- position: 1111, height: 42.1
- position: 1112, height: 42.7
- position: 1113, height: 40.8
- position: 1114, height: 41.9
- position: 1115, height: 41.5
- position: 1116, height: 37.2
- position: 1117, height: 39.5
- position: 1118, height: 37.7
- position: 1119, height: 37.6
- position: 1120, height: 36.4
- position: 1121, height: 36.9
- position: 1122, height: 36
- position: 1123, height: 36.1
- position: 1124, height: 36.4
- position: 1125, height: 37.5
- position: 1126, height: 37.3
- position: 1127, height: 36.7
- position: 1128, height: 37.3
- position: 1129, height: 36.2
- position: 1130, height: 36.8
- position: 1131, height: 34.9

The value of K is 9.8 mm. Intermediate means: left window 43.1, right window 41.1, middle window 33.8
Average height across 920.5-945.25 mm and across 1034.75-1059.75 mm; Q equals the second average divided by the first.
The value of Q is 0.66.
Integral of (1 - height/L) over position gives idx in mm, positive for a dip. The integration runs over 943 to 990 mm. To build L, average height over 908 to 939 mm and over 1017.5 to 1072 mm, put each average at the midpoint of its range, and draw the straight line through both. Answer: -3.3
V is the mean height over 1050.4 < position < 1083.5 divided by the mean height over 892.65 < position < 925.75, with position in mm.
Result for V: 0.9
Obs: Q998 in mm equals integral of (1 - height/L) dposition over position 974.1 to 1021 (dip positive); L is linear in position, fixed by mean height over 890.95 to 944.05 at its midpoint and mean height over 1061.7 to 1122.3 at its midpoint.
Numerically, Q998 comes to 2.3 mm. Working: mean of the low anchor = 42.3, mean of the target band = 39.8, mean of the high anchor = 41.3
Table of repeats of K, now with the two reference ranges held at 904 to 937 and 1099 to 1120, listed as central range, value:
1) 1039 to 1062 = 7.9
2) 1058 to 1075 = 1.8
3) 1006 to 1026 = 2.0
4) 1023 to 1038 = 1.5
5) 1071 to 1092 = 1.2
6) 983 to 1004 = 0.9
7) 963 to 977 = -0.2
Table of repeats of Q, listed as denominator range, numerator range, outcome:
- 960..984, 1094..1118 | 1.04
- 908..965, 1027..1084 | 0.80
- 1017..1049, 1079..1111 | 1.24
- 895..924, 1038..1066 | 0.72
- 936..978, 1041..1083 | 0.76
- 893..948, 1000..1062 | 0.81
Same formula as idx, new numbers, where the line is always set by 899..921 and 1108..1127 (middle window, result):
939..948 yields -0.57 mm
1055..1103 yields -0.68 mm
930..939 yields -0.80 mm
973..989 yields -0.07 mm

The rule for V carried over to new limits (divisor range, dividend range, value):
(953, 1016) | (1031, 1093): 0.86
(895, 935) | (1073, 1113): 1.02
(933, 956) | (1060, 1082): 0.88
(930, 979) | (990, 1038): 0.90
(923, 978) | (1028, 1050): 0.76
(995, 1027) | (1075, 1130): 1.07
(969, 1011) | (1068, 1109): 1.04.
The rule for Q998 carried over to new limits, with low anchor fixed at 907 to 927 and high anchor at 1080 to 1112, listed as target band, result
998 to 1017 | 1.9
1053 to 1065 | 2.8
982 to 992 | 0.4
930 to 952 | -1.0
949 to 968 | -0.6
